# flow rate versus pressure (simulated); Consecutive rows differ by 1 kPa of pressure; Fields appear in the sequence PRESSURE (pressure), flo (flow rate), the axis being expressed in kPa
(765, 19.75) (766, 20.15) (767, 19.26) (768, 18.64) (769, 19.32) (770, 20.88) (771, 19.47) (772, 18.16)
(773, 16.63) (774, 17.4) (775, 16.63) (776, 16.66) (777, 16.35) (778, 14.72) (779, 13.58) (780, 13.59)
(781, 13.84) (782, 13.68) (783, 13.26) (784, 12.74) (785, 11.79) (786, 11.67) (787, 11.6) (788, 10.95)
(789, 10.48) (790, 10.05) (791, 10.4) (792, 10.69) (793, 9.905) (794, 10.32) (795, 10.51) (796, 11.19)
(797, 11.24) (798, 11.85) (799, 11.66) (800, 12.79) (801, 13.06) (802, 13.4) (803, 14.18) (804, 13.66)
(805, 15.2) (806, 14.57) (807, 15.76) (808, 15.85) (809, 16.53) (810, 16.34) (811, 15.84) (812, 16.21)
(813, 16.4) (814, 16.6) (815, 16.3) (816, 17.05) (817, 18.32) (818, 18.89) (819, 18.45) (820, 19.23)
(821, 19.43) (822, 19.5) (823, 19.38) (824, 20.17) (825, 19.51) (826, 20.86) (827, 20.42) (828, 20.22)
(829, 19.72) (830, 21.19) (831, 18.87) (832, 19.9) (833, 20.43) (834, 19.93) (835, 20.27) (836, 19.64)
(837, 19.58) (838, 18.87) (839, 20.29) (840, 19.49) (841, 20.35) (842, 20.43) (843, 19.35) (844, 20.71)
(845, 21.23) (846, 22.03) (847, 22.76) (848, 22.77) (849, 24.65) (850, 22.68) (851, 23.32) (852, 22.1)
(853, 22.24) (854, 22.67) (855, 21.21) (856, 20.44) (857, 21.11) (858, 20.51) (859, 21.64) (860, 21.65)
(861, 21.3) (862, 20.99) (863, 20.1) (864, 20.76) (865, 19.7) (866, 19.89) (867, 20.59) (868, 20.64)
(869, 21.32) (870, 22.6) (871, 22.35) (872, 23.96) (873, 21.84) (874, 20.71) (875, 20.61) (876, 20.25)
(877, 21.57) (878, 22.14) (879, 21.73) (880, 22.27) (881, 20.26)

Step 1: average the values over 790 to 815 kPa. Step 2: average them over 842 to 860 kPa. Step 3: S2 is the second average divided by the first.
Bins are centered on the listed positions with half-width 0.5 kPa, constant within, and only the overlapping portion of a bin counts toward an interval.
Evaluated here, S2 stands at 1.62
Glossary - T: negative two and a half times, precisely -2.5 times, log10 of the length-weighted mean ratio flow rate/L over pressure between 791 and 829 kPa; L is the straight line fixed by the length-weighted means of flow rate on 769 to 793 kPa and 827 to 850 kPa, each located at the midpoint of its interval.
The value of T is 0.124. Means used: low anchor 14.2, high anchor 20.6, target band 15.7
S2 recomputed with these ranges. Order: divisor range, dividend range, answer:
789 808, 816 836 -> 1.60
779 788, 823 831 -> 1.58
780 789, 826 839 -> 1.61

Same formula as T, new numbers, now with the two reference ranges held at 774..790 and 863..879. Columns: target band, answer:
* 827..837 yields -0.13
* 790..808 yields 0.21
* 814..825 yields -0.11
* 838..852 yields -0.13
